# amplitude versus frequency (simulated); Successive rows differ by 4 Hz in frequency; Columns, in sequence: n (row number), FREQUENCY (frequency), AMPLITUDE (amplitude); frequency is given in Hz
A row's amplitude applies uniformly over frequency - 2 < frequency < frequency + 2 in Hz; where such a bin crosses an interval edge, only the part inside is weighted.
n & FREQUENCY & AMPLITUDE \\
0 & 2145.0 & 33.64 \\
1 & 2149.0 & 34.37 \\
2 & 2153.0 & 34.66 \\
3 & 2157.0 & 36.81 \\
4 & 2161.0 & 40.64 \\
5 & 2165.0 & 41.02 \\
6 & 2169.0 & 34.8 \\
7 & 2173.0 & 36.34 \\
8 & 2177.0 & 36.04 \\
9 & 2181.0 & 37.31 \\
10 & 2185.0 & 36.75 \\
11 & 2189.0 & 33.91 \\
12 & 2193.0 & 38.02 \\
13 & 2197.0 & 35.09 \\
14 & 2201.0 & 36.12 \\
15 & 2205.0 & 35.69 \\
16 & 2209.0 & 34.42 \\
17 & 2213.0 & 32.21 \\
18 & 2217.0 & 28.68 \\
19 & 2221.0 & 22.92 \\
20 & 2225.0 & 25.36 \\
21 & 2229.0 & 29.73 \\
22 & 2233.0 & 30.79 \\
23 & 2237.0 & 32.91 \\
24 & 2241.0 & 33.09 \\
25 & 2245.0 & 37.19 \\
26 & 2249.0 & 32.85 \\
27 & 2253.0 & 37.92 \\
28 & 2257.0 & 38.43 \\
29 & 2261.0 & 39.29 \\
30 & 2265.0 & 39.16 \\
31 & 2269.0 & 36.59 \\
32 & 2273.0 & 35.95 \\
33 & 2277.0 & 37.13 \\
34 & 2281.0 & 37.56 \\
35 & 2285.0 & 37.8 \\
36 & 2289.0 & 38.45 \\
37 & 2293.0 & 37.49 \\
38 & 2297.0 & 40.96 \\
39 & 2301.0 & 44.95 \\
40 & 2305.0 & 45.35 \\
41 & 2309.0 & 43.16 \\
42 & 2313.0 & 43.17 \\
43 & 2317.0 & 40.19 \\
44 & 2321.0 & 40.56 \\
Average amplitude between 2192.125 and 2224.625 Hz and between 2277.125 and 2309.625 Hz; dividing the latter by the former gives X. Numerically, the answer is 1.25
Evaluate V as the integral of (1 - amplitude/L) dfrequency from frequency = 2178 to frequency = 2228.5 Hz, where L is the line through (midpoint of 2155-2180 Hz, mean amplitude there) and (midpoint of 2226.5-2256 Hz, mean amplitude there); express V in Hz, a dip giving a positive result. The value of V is 3.8 Hz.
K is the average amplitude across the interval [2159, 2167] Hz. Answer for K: 40.8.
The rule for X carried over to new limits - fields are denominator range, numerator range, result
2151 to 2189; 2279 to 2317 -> 1.11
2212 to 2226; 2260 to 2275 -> 1.39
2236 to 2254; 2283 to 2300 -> 1.12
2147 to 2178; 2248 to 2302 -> 1.04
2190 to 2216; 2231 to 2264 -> 1.01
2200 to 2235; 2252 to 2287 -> 1.24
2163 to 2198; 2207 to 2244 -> 0.82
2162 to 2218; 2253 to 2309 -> 1.10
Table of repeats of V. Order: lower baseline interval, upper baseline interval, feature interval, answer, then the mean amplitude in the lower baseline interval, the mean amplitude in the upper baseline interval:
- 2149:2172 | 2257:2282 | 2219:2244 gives 5.4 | 37.3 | 37.7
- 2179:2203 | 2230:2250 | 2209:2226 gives 3.1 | 36.2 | 33.2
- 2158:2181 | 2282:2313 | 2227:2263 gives 4.6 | 37.7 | 41.2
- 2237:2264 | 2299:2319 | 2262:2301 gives 1.7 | 36.3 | 43.4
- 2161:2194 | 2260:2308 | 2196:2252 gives 8.8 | 37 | 39.3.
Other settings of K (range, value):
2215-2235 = 27.5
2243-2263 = 37.1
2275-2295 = 37.7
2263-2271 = 37.9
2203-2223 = 30.8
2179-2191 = 36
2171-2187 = 36.6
